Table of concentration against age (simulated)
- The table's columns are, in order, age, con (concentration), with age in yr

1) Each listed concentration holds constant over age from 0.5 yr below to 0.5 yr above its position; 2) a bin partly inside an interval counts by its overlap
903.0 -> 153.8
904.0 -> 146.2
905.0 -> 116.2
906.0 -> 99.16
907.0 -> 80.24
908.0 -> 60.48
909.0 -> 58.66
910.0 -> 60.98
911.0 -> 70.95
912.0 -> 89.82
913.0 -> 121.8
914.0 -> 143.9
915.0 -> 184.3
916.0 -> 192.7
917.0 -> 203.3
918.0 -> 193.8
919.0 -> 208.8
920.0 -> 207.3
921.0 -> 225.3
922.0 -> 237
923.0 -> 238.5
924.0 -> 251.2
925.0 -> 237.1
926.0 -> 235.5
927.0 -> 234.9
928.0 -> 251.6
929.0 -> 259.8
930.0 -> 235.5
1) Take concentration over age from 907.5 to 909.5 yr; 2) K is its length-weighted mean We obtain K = 59.6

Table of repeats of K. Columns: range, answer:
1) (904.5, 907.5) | 98.5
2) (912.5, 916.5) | 161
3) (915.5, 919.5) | 200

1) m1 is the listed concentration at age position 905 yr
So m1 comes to 116.2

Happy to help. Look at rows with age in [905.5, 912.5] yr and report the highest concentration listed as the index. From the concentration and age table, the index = 99.16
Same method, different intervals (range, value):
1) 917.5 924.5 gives 251.2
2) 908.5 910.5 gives 60.98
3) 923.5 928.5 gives 251.6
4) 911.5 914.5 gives 143.9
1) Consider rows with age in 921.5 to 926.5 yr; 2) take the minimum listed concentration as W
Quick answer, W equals 235.5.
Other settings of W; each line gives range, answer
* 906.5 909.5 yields 58.66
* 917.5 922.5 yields 193.8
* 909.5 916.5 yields 60.98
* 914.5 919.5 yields 184.3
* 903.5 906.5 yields 99.16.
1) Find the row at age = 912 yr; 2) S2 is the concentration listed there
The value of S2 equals 89.82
